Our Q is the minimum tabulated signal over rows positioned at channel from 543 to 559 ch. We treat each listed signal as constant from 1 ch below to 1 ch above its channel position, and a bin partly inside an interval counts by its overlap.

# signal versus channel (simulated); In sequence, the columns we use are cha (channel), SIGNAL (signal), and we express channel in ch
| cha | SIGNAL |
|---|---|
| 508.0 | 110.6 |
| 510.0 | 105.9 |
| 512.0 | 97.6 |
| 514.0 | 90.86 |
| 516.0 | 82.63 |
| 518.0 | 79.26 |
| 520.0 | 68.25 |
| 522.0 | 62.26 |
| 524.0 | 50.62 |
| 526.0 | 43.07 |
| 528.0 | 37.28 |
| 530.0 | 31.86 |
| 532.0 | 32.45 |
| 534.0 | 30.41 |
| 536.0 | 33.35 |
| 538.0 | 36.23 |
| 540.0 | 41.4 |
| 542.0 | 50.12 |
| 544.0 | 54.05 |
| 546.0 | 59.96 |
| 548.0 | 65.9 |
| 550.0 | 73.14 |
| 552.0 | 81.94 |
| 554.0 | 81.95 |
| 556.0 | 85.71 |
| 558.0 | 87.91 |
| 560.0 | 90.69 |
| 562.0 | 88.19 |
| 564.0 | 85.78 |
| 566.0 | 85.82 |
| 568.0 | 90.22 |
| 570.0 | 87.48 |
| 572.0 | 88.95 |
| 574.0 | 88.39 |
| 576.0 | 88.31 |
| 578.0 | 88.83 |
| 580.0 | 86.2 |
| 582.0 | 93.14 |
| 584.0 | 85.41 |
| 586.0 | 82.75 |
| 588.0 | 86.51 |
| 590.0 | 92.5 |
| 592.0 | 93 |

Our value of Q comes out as 54.05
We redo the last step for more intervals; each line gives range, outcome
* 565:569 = 85.82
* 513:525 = 50.62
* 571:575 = 88.39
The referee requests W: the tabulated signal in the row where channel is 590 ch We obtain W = 92.5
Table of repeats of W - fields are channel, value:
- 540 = 41.4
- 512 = 97.6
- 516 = 82.63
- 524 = 50.62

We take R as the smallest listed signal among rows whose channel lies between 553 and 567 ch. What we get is 81.95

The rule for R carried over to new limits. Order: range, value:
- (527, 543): 30.41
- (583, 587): 82.75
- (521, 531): 31.86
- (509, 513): 97.6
